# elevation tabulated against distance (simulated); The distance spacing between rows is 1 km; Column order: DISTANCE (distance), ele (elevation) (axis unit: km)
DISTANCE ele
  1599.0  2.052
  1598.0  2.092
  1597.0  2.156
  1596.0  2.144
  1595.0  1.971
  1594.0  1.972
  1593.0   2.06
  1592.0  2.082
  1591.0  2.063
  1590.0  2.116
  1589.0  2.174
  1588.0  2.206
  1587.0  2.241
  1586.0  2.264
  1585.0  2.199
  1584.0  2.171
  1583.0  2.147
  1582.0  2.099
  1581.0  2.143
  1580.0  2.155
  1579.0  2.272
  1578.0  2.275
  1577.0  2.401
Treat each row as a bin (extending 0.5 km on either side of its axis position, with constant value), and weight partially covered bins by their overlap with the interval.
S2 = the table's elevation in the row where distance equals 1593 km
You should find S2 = 2.06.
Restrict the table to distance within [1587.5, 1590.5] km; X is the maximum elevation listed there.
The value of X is 2.206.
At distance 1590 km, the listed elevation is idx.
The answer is 2.116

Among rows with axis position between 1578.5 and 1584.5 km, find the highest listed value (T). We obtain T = 2.272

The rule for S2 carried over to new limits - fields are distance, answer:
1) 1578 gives 2.275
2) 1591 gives 2.063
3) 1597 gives 2.156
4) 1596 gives 2.144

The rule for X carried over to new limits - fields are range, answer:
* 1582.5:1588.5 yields 2.264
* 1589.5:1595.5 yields 2.116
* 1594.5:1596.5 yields 2.144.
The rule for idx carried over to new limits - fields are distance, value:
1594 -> 1.972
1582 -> 2.099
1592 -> 2.082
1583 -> 2.147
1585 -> 2.199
